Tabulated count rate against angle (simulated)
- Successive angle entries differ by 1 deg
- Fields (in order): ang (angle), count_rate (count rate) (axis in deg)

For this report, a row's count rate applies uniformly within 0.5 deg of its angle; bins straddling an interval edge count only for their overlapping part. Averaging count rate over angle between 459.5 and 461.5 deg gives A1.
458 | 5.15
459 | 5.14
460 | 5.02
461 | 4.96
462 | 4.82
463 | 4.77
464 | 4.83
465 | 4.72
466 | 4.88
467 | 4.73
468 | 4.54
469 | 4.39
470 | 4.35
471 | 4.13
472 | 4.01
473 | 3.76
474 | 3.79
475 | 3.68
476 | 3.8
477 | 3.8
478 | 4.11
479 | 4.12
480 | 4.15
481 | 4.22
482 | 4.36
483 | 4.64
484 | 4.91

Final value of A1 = 4.99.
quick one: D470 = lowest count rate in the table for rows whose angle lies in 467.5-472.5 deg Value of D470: 4.01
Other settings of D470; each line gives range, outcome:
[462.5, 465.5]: 4.72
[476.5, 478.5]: 3.8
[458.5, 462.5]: 4.82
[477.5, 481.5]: 4.11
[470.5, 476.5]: 3.68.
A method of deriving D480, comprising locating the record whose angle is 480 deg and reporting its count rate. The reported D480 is 4.15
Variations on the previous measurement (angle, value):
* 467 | 4.73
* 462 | 4.82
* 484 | 4.91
